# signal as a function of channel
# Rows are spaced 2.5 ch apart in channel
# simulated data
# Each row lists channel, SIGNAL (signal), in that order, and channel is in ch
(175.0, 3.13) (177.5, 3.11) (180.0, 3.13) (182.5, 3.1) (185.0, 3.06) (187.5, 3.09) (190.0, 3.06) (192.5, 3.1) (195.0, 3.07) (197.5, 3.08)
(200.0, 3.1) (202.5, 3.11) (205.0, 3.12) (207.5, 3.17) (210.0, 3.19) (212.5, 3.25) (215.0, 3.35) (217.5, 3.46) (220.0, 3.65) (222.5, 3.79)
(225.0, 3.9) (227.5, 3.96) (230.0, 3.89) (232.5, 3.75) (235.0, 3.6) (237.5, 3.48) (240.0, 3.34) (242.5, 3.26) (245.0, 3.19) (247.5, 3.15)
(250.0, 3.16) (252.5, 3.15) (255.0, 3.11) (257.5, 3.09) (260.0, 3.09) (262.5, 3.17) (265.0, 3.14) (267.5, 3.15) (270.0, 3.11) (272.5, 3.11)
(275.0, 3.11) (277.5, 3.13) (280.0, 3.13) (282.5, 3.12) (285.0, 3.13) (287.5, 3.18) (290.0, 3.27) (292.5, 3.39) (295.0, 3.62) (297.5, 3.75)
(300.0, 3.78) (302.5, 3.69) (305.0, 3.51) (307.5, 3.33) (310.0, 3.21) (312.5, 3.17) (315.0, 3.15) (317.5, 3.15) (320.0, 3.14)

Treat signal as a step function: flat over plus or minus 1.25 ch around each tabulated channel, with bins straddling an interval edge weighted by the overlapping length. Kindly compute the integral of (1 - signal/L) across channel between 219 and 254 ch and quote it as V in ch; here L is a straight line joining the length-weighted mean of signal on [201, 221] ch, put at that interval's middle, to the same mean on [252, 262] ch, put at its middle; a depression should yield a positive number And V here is -3.58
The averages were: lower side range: 3.28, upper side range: 3.11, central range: 3.52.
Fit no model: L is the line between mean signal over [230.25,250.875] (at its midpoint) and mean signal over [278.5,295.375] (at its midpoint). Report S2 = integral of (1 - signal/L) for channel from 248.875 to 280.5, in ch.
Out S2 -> 1.8 ch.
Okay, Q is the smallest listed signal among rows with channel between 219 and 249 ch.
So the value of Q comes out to 3.15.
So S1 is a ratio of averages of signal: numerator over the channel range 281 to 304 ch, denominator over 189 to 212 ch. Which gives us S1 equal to 1.1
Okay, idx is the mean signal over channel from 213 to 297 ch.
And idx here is 3.34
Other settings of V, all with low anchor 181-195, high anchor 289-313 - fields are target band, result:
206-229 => -2.4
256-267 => 0.7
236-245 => -0.2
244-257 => 0.6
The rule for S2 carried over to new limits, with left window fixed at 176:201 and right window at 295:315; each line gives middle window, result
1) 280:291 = 0.79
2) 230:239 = -1.11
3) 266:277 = 0.80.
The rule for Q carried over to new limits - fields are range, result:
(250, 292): 3.09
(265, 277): 3.11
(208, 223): 3.19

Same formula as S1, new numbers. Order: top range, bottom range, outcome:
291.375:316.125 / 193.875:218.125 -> 1.09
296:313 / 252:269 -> 1.12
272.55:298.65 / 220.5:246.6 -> 0.91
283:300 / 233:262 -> 1.05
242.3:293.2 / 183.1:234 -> 0.94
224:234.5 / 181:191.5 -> 1.25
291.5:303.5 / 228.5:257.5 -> 1.09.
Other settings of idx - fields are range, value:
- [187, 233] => 3.37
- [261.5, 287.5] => 3.13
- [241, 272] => 3.15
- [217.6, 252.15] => 3.53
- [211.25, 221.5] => 3.44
